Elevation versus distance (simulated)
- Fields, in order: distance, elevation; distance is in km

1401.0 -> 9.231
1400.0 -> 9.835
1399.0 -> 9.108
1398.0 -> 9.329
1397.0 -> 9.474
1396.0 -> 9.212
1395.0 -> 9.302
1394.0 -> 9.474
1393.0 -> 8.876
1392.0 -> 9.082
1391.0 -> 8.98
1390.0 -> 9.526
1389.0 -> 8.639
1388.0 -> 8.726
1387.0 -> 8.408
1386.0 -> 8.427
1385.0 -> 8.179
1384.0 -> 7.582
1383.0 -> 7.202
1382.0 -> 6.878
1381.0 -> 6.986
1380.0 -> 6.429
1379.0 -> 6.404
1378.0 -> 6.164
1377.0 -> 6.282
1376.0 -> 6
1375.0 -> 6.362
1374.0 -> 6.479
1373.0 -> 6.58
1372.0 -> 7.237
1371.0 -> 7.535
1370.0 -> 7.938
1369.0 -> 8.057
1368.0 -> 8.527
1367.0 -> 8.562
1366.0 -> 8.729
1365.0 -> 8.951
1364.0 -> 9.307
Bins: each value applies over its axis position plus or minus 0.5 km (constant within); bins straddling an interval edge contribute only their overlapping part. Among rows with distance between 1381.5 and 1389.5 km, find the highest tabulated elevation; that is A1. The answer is 8.726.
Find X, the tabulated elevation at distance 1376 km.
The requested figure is 6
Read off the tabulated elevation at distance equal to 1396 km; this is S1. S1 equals 9.212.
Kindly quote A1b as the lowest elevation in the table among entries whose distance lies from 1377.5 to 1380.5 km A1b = 6.164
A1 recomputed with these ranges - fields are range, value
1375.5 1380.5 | 6.429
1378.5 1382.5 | 6.986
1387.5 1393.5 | 9.526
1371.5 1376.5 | 7.237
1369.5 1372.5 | 7.938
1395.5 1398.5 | 9.474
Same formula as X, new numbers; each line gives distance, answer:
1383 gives 7.202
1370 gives 7.938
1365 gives 8.951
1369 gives 8.057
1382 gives 6.878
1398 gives 9.329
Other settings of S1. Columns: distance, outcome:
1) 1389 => 8.639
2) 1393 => 8.876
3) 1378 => 6.164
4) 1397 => 9.474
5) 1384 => 7.582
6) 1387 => 8.408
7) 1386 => 8.427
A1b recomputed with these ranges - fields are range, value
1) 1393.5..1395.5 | 9.302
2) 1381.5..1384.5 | 6.878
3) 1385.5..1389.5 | 8.408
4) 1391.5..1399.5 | 8.876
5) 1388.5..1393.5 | 8.639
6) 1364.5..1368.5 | 8.527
